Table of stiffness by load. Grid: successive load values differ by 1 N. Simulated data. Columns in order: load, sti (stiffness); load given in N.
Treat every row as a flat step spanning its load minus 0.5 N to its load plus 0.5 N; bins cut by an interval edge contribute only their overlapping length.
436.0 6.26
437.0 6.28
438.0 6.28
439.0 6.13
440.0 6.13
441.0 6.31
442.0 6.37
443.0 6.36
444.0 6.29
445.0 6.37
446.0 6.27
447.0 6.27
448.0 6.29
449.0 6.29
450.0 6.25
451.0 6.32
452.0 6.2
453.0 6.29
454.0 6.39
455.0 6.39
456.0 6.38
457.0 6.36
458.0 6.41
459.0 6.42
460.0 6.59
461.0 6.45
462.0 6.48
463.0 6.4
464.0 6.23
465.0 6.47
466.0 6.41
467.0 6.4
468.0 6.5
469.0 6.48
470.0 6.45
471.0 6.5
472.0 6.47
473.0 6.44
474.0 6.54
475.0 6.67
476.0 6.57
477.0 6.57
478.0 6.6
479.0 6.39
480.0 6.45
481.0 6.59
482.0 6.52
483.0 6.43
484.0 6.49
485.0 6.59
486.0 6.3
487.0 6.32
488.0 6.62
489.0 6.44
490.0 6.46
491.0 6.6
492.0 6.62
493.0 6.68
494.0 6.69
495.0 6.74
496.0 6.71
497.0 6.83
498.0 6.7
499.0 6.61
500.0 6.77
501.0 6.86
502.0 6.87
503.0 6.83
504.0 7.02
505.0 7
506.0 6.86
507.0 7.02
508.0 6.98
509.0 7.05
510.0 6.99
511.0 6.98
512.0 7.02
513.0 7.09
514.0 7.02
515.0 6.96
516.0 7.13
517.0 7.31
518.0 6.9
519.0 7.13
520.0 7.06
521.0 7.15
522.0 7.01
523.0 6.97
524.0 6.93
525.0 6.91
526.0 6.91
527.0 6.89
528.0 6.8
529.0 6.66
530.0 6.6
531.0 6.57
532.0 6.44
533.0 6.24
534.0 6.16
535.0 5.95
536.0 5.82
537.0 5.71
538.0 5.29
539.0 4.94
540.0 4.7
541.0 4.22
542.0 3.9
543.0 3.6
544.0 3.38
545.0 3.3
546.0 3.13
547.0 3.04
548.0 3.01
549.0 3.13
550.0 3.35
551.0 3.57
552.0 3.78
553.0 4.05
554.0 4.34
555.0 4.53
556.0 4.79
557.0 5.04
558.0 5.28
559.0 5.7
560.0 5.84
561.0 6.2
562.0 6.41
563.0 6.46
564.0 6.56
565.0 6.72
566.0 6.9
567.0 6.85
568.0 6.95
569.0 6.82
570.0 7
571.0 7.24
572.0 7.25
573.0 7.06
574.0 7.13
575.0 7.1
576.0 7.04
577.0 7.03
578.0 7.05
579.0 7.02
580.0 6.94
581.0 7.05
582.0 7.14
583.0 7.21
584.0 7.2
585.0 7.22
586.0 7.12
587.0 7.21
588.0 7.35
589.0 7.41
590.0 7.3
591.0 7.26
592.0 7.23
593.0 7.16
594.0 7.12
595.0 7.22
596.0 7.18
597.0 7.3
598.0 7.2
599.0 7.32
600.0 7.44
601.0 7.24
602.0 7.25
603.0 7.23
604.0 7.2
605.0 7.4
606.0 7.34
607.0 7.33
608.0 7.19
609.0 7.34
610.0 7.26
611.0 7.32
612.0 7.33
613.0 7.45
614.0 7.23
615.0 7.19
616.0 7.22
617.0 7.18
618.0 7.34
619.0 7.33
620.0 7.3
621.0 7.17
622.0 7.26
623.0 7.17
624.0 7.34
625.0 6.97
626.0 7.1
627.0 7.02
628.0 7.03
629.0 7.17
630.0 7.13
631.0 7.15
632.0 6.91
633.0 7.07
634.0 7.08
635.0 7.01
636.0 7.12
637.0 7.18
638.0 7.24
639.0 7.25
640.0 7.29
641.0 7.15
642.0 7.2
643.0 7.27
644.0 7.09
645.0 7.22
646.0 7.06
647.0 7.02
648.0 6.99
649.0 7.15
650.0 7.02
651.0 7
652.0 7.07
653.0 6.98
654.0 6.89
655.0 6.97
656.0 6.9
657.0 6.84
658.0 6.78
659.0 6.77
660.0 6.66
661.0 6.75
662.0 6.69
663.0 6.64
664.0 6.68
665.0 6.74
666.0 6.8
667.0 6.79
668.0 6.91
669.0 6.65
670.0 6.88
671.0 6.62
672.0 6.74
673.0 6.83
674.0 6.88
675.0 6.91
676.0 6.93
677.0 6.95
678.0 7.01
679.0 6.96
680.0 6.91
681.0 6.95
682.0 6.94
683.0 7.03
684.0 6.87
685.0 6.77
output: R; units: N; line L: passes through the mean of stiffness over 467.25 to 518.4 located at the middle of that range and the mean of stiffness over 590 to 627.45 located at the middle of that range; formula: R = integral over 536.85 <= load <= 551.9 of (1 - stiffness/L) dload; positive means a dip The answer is 6.7 N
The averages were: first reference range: 6.71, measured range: 3.84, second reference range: 7.25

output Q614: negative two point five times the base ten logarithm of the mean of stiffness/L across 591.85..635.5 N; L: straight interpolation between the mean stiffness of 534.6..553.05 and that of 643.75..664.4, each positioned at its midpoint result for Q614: -0.23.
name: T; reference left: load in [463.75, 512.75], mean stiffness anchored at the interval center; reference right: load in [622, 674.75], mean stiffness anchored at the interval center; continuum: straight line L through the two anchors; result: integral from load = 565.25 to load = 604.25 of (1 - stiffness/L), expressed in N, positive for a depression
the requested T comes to -1.7 N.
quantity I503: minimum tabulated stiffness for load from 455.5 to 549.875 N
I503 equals 3.01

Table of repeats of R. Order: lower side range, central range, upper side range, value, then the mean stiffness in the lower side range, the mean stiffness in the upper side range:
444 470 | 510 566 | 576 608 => 9.7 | 6.37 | 7.21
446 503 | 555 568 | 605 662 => 1.5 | 6.5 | 7.12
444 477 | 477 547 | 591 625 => 3.6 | 6.41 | 7.26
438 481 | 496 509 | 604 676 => -0.6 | 6.4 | 7.06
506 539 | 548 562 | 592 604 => 4.7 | 6.71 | 7.24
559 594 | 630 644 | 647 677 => -0.5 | 6.97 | 6.85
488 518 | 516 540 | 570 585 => 1.5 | 6.85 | 7.1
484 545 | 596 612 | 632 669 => -1.2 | 6.43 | 6.97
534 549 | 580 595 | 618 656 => -4.1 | 4.31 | 7.12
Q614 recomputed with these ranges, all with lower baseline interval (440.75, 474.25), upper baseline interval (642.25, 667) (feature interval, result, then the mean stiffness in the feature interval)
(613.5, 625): -0.06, 7.24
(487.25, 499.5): -0.03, 6.64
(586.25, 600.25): -0.08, 7.26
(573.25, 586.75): -0.06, 7.1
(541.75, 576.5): 0.24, 5.34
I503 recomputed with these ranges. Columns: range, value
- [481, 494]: 6.3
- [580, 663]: 6.64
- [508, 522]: 6.9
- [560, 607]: 5.84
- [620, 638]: 6.91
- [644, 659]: 6.77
